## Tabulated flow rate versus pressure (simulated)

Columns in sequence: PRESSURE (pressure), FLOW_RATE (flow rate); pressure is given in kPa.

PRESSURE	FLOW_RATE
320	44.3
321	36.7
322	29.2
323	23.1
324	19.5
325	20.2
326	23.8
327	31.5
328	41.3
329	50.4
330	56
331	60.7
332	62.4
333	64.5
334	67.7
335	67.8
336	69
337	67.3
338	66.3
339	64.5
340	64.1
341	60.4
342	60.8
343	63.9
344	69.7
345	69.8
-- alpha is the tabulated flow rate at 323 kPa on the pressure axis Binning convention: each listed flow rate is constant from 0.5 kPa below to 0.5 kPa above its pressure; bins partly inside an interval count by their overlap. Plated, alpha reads 23.1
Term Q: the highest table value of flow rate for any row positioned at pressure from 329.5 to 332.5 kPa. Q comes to 62.4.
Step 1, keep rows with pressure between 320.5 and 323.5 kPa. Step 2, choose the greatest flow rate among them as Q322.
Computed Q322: 36.7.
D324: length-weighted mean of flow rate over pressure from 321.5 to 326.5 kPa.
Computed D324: 23.2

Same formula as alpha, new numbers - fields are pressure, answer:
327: 31.5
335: 67.8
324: 19.5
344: 69.7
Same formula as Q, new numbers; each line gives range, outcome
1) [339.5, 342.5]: 64.1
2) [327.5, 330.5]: 56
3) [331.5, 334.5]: 67.7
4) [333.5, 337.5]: 69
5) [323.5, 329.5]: 50.4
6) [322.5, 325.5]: 23.1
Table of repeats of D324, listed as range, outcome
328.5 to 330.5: 53.2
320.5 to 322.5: 33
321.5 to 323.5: 26.1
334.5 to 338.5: 67.6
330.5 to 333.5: 62.5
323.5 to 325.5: 19.9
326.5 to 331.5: 48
